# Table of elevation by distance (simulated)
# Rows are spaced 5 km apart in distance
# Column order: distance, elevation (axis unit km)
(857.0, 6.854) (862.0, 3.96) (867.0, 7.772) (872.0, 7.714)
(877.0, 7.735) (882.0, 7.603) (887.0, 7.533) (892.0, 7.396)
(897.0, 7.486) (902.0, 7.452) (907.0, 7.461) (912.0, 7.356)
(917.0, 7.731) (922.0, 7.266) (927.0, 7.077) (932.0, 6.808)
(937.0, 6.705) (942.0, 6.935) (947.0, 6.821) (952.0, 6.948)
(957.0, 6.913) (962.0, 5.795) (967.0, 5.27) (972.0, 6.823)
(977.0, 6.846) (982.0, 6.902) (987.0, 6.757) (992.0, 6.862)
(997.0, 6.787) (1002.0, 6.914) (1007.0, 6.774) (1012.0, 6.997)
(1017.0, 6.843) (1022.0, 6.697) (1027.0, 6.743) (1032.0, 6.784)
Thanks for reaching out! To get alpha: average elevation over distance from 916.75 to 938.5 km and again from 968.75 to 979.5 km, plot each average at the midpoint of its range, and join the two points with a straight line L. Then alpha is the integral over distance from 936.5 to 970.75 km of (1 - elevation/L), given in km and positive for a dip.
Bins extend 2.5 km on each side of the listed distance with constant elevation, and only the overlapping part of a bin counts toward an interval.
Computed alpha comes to 2.0 km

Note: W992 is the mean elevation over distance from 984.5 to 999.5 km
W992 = 6.8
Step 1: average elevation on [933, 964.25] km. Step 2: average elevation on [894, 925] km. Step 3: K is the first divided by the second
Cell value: 0.90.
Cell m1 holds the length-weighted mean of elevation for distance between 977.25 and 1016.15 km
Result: 6.85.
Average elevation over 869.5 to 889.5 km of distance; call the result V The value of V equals 7.65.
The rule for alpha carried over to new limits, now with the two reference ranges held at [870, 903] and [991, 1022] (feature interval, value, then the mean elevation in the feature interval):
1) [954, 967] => 1.7 km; 6.17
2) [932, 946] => 0.8 km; 6.82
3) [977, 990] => 0.3 km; 6.83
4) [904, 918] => -0.1 km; 7.49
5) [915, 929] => 0.0 km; 7.35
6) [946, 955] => 0.4 km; 6.9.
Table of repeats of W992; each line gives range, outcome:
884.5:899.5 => 7.47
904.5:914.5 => 7.41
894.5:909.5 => 7.47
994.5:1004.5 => 6.85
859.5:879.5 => 6.8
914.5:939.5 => 7.12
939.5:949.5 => 6.88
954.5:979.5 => 6.33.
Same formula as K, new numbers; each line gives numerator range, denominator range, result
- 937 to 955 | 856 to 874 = 1.05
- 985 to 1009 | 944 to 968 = 1.06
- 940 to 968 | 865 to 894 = 0.85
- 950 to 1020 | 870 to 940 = 0.90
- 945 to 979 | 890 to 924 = 0.87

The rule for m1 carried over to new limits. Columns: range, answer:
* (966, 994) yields 6.64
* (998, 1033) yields 6.82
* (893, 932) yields 7.37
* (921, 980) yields 6.67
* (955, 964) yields 6.35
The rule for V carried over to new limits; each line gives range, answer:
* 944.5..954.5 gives 6.88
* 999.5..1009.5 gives 6.84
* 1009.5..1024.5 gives 6.85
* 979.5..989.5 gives 6.83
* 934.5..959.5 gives 6.86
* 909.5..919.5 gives 7.54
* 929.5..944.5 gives 6.82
